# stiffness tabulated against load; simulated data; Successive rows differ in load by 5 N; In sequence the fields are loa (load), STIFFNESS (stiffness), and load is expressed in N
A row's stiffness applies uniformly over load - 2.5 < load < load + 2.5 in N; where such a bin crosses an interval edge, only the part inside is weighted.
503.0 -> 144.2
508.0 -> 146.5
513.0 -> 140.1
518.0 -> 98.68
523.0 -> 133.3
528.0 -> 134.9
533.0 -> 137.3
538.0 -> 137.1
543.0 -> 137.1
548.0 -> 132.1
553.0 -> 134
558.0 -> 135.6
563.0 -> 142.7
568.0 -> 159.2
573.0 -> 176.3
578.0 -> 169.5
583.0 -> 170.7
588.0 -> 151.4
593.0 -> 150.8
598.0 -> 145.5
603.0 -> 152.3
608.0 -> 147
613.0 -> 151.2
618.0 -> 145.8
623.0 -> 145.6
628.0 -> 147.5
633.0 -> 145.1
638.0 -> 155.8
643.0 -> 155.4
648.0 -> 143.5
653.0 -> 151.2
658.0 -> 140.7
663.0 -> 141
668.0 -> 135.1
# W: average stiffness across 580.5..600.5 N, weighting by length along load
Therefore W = 155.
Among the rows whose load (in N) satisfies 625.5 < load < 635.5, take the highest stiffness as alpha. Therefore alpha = 147.5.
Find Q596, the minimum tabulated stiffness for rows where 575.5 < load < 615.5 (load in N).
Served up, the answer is 145.5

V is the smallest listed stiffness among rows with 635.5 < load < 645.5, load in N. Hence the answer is 155.4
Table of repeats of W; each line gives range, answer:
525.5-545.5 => 137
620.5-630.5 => 147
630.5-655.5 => 150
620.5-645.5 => 150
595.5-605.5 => 149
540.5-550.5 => 135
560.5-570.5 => 151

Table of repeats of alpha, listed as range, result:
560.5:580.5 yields 176.3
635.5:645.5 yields 155.8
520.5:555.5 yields 137.3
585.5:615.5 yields 152.3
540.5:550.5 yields 137.1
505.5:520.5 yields 146.5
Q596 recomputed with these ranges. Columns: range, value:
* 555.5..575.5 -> 135.6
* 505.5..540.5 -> 98.68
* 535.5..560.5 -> 132.1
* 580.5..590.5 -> 151.4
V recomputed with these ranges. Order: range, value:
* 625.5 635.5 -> 145.1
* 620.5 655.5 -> 143.5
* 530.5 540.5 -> 137.1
